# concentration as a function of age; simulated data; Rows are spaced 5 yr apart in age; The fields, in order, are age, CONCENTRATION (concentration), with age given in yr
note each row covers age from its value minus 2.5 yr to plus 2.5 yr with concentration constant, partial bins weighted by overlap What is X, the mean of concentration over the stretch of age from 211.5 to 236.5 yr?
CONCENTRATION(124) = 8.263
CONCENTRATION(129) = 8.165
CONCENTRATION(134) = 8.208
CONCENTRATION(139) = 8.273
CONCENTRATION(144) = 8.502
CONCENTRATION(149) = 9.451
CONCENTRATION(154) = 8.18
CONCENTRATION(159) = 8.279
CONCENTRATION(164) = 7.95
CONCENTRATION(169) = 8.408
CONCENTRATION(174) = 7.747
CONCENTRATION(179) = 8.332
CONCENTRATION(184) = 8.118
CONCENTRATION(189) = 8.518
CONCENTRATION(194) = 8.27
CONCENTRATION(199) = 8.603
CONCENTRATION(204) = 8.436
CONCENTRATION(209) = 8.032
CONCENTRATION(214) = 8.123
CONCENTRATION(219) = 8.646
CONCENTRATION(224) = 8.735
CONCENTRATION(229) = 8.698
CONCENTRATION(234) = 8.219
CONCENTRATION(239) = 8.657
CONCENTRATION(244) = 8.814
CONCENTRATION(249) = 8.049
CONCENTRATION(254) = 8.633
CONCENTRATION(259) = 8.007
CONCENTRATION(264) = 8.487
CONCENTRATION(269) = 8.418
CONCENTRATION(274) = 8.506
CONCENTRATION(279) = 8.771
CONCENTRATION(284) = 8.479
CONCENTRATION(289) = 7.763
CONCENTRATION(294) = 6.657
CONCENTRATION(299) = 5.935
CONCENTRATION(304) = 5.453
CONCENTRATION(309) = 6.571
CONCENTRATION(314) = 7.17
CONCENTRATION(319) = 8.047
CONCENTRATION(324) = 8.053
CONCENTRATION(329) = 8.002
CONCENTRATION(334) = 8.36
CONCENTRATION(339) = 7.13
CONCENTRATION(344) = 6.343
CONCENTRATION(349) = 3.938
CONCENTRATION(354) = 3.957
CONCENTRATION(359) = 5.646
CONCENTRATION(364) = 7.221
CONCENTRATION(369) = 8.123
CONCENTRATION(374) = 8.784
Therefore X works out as 8.48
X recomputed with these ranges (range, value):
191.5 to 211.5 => 8.34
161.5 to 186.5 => 8.11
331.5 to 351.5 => 6.44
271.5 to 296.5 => 8.04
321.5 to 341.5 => 7.89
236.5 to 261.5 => 8.43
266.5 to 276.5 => 8.46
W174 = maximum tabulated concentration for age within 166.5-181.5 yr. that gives 8.408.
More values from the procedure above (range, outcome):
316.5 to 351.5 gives 8.36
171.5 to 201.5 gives 8.603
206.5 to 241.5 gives 8.735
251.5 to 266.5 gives 8.633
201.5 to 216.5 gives 8.436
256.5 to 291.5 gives 8.771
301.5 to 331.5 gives 8.053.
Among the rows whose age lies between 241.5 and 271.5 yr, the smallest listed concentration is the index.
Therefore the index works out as 8.007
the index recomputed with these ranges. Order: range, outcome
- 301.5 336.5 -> 5.453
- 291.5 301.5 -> 5.935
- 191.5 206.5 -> 8.27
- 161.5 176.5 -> 7.747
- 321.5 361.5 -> 3.938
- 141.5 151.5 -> 8.502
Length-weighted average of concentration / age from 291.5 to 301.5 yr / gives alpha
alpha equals 6.3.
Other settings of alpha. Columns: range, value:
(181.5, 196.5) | 8.3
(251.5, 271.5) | 8.39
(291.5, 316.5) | 6.36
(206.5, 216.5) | 8.08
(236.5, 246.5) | 8.74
